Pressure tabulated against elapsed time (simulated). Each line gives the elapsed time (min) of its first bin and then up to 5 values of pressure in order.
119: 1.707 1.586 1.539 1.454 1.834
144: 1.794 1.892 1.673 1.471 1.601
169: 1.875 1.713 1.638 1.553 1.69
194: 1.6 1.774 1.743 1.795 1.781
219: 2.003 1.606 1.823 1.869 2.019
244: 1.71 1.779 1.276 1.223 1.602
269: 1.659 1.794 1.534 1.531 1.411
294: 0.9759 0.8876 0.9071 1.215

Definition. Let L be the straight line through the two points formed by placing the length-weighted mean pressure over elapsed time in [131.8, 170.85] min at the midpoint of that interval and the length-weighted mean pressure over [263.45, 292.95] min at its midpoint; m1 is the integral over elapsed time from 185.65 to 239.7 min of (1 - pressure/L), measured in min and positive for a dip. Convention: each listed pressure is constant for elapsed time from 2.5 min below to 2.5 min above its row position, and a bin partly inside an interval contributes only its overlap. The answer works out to -5.0 min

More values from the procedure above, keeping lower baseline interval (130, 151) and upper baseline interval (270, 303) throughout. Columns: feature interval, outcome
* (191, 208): -1.5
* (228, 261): -4.8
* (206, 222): -3.3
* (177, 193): -0.1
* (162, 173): -0.6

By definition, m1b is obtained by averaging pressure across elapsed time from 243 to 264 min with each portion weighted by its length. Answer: 1.49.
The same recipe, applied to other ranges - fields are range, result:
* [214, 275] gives 1.7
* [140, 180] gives 1.71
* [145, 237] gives 1.73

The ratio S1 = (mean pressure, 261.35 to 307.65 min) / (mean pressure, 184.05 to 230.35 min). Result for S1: 0.8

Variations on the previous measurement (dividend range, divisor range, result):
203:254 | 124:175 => 1.07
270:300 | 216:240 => 0.75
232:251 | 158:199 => 1.11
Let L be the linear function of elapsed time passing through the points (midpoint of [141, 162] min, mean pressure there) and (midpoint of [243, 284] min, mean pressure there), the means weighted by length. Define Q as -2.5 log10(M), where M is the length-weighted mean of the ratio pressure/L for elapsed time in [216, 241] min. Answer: -0.16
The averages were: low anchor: 1.71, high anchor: 1.56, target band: 1.86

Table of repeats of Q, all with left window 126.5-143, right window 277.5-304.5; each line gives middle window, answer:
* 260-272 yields -0.23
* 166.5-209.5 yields -0.15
